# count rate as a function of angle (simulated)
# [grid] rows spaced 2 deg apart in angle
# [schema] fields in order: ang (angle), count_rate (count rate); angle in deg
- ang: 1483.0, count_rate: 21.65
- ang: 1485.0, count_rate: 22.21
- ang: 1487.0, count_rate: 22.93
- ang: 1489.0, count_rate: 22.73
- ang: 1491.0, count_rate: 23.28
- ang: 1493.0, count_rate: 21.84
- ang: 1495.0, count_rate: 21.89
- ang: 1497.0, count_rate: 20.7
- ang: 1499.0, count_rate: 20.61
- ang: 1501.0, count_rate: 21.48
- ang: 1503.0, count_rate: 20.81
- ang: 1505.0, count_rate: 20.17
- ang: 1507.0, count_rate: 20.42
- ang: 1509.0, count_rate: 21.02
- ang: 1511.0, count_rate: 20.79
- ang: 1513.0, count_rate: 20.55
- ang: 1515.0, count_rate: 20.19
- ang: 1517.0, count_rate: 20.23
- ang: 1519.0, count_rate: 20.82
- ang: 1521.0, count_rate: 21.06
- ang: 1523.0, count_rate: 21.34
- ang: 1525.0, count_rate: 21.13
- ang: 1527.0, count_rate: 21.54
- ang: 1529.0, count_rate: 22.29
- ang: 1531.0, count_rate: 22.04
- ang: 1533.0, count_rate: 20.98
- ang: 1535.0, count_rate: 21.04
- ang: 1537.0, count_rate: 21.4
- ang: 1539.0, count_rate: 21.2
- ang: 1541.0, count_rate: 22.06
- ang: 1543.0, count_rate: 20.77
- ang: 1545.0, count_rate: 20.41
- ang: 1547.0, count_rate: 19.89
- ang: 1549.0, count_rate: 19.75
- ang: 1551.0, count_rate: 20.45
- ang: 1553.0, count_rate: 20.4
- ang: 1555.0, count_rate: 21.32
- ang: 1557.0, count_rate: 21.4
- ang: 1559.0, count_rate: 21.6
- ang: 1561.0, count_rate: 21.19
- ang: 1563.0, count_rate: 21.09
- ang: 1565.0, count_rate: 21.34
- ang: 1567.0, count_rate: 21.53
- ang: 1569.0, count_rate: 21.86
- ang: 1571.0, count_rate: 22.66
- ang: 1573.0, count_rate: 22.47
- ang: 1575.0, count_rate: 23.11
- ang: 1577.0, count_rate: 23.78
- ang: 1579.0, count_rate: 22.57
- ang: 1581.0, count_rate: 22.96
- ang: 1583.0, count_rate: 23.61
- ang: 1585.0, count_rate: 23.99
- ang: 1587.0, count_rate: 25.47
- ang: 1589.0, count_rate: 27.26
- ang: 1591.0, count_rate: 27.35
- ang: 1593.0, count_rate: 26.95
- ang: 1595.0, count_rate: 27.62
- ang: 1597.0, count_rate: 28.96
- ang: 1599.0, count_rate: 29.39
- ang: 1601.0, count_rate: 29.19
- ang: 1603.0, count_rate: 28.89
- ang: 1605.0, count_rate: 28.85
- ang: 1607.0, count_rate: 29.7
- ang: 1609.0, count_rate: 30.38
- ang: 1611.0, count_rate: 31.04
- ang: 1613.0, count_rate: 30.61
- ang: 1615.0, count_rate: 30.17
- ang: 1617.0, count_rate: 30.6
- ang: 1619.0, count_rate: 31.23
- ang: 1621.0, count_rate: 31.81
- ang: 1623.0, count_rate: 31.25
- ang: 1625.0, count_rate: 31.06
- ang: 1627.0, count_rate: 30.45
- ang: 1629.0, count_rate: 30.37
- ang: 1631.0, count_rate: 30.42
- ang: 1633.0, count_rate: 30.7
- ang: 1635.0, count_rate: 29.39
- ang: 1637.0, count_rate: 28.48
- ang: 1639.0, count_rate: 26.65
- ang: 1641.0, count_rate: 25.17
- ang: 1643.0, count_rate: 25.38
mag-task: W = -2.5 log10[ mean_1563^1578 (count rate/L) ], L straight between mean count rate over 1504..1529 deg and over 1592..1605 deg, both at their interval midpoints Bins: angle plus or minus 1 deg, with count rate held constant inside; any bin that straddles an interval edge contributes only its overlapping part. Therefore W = 0.162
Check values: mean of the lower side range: 20.8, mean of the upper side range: 28.5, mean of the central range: 22.3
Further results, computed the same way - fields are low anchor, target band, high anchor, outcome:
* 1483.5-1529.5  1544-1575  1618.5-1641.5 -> 0.18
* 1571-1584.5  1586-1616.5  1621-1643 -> -0.12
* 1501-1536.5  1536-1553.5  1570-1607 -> 0.11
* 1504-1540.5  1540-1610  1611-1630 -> 0.10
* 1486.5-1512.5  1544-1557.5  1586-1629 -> 0.23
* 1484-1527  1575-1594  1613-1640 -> 0.10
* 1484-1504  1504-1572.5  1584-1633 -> 0.17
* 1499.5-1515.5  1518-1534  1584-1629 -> 0.04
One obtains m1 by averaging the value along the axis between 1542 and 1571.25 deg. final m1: 21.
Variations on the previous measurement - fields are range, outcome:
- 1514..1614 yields 23.5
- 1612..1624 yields 30.9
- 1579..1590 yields 24.5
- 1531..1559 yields 20.9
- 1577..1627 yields 28.3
